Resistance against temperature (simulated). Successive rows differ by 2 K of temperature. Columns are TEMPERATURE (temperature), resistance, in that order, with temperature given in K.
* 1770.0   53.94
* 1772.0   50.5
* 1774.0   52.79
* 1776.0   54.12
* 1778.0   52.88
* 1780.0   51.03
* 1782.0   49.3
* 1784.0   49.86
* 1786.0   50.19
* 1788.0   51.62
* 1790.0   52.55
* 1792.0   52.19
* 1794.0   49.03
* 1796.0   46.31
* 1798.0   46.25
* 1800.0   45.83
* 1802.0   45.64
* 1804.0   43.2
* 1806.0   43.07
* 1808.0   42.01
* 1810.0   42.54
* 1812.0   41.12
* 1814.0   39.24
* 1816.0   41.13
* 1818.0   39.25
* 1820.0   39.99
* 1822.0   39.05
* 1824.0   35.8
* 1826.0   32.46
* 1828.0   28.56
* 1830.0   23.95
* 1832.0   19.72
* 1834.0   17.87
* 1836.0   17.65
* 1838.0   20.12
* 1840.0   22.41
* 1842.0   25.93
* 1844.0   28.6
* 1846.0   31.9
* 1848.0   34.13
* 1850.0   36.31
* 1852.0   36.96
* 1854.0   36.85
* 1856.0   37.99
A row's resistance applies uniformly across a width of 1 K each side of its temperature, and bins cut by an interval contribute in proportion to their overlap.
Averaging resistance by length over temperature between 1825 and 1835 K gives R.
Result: 24.5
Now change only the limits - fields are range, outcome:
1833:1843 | 20.8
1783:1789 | 50.6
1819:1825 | 38.3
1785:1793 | 51.6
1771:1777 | 52.5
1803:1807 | 43.1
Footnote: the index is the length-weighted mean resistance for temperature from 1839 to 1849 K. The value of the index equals 28.6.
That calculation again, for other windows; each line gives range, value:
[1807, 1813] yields 41.9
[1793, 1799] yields 47.2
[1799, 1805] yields 44.9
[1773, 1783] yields 52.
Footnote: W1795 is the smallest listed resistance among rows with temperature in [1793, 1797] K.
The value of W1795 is 46.31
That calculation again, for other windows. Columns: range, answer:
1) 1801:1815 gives 39.24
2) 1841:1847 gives 25.93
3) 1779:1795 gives 49.03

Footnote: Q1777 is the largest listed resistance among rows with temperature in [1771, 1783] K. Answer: 54.12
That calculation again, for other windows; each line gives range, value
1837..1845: 28.6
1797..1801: 46.25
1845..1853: 36.96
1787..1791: 52.55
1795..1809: 46.31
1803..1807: 43.2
